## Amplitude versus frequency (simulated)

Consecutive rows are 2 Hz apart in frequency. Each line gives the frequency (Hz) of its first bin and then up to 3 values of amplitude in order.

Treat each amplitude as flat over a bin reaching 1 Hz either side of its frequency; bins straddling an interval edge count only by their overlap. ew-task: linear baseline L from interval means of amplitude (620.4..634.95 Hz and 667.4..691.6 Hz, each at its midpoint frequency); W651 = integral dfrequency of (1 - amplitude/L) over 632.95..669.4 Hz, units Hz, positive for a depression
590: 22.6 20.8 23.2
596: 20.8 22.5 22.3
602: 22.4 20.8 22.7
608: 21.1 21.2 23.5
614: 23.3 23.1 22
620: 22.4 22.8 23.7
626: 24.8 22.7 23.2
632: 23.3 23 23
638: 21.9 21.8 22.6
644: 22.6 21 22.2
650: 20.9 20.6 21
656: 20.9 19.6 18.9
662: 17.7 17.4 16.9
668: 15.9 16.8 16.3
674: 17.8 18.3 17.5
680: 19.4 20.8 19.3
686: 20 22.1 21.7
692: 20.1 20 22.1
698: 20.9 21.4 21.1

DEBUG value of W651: 1.6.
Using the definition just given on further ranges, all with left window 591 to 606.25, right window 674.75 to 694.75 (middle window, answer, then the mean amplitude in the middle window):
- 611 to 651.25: -2.9 Hz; 22.7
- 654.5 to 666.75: 1.1 Hz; 18.7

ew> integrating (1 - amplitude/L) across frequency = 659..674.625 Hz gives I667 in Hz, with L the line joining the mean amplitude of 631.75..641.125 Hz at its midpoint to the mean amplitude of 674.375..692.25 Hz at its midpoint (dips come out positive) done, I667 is 2.7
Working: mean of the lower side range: 22.5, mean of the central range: 17.2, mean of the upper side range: 19.8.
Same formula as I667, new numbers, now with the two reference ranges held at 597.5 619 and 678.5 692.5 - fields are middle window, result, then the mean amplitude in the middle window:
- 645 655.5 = 0.1 Hz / 21.1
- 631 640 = -0.5 Hz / 22.7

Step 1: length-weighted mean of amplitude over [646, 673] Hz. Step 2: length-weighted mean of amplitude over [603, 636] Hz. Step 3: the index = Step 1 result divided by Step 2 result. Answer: 0.83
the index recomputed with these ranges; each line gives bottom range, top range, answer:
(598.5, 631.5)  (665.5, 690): 0.82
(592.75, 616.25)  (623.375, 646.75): 1.03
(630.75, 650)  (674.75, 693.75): 0.89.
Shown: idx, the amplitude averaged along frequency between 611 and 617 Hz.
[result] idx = 23.3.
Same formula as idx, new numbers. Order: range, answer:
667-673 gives 16.3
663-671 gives 16.8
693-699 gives 21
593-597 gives 22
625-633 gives 23.5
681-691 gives 20.8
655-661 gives 19.8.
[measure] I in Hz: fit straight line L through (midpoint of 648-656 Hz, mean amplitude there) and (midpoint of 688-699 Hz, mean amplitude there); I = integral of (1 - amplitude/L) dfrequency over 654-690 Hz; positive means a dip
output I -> 4.0 Hz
